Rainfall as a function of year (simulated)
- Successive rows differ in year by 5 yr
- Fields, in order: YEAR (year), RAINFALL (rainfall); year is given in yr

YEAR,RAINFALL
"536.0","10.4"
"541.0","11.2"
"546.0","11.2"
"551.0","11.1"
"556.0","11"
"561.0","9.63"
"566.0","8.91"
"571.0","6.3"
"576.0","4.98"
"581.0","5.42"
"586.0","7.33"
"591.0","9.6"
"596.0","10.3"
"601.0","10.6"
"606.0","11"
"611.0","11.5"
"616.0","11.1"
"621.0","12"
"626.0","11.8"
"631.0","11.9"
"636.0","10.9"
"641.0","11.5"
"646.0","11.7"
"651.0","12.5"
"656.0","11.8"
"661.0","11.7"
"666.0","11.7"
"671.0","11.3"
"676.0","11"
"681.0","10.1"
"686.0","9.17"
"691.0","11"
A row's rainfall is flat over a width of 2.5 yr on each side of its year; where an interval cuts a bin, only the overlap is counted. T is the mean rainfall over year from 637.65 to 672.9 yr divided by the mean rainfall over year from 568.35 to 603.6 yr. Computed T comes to 1.50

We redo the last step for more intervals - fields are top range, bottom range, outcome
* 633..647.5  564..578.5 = 1.71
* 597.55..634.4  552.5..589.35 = 1.46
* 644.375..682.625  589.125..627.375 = 1.05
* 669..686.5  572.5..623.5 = 1.13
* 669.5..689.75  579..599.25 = 1.25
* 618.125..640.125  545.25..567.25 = 1.12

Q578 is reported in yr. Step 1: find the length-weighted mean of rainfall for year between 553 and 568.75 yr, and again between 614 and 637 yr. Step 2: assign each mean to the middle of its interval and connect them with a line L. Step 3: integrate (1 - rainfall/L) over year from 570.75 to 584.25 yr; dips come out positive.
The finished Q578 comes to 6.2 yr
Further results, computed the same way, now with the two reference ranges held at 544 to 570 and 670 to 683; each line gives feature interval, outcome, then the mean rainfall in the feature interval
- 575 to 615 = 4.9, 9.07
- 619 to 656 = -4.2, 11.8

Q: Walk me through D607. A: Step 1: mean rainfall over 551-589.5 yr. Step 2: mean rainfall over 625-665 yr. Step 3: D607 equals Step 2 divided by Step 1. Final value 1.5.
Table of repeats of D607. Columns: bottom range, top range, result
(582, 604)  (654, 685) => 1.21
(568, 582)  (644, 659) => 2.10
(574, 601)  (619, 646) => 1.48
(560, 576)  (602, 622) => 1.48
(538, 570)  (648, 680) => 1.12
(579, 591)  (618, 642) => 1.64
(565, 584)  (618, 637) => 1.88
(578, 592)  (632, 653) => 1.63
